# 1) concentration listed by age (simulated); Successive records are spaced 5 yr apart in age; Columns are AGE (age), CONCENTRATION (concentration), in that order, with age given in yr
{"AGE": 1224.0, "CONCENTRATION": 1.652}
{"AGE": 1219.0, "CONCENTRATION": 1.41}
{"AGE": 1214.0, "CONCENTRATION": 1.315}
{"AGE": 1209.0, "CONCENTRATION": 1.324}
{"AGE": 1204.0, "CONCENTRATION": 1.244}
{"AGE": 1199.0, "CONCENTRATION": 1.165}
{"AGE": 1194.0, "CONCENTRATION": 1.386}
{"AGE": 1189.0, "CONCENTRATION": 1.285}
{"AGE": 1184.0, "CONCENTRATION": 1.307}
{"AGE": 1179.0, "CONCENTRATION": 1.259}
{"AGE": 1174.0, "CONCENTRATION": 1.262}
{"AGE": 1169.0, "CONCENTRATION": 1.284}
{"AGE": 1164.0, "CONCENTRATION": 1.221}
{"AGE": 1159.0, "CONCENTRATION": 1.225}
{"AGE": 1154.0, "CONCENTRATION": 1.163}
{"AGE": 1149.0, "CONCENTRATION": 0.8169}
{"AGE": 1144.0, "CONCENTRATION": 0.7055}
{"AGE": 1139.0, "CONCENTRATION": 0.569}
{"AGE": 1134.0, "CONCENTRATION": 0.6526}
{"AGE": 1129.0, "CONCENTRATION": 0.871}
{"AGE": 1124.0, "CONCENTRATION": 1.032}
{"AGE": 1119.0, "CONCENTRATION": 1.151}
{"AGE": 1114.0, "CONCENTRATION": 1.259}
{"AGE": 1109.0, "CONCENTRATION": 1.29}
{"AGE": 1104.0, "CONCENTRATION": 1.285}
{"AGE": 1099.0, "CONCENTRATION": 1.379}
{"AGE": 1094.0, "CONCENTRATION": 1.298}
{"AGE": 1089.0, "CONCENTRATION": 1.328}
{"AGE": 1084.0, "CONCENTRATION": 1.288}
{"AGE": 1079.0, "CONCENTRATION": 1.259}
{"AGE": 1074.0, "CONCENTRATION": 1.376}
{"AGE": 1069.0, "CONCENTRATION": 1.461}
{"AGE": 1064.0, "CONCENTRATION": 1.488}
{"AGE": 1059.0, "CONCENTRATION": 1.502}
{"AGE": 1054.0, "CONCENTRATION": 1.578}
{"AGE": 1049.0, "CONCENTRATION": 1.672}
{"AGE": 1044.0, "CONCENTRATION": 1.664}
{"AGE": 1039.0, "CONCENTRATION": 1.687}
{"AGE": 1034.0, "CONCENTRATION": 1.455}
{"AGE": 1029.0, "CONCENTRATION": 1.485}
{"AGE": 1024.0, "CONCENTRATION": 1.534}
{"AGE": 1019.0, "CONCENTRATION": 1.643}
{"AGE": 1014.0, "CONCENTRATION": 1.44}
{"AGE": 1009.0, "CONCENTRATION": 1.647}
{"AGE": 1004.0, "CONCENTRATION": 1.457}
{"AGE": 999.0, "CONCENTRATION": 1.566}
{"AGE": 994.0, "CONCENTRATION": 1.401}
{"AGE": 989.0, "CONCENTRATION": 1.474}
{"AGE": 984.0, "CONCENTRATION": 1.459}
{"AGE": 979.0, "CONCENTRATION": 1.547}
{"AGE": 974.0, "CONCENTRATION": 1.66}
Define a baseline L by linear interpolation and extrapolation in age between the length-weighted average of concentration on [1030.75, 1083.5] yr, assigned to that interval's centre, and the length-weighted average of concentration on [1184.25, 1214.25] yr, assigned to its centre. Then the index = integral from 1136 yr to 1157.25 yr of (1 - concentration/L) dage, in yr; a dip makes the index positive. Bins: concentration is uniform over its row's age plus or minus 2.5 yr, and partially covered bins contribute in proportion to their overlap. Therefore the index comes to 8.4 yr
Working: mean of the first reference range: 1.51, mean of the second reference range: 1.29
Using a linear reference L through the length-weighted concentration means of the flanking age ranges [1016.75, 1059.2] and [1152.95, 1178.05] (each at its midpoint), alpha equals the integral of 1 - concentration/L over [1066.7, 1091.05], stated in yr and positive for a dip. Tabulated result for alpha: 2.17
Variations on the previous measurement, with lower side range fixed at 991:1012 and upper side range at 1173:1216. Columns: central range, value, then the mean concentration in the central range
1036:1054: -2.37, 1.65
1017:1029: -0.61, 1.56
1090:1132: 5.80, 1.19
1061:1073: -0.23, 1.46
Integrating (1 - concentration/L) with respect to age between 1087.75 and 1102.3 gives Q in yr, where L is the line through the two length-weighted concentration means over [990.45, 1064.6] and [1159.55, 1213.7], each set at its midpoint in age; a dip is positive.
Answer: 1.01 yr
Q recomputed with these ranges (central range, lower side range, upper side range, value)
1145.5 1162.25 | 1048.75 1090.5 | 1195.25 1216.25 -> 3.47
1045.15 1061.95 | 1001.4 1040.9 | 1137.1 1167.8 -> -2.23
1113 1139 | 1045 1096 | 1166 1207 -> 8.08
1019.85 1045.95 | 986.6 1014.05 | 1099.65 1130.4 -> -2.96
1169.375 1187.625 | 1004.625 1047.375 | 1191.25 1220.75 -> 0.91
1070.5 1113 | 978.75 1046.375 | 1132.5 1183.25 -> -1.87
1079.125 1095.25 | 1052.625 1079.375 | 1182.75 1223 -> 1.50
